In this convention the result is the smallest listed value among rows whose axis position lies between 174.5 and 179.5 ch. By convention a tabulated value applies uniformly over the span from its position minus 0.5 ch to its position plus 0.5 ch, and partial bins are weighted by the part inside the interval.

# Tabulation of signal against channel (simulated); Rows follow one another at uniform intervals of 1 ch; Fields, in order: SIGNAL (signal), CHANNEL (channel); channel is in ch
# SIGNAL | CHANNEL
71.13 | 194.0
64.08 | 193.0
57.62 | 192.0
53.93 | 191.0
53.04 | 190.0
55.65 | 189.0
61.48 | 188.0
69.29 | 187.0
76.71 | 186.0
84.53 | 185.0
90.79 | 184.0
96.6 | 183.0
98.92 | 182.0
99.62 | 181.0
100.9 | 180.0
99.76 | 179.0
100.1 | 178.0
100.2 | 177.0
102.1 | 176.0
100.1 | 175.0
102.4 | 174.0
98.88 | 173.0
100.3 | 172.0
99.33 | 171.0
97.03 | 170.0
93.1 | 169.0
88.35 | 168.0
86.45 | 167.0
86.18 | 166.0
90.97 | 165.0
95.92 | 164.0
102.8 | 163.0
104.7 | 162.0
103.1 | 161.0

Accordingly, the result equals 99.76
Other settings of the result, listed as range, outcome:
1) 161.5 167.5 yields 86.18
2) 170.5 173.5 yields 98.88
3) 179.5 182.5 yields 98.92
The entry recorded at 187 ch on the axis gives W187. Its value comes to 69.29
